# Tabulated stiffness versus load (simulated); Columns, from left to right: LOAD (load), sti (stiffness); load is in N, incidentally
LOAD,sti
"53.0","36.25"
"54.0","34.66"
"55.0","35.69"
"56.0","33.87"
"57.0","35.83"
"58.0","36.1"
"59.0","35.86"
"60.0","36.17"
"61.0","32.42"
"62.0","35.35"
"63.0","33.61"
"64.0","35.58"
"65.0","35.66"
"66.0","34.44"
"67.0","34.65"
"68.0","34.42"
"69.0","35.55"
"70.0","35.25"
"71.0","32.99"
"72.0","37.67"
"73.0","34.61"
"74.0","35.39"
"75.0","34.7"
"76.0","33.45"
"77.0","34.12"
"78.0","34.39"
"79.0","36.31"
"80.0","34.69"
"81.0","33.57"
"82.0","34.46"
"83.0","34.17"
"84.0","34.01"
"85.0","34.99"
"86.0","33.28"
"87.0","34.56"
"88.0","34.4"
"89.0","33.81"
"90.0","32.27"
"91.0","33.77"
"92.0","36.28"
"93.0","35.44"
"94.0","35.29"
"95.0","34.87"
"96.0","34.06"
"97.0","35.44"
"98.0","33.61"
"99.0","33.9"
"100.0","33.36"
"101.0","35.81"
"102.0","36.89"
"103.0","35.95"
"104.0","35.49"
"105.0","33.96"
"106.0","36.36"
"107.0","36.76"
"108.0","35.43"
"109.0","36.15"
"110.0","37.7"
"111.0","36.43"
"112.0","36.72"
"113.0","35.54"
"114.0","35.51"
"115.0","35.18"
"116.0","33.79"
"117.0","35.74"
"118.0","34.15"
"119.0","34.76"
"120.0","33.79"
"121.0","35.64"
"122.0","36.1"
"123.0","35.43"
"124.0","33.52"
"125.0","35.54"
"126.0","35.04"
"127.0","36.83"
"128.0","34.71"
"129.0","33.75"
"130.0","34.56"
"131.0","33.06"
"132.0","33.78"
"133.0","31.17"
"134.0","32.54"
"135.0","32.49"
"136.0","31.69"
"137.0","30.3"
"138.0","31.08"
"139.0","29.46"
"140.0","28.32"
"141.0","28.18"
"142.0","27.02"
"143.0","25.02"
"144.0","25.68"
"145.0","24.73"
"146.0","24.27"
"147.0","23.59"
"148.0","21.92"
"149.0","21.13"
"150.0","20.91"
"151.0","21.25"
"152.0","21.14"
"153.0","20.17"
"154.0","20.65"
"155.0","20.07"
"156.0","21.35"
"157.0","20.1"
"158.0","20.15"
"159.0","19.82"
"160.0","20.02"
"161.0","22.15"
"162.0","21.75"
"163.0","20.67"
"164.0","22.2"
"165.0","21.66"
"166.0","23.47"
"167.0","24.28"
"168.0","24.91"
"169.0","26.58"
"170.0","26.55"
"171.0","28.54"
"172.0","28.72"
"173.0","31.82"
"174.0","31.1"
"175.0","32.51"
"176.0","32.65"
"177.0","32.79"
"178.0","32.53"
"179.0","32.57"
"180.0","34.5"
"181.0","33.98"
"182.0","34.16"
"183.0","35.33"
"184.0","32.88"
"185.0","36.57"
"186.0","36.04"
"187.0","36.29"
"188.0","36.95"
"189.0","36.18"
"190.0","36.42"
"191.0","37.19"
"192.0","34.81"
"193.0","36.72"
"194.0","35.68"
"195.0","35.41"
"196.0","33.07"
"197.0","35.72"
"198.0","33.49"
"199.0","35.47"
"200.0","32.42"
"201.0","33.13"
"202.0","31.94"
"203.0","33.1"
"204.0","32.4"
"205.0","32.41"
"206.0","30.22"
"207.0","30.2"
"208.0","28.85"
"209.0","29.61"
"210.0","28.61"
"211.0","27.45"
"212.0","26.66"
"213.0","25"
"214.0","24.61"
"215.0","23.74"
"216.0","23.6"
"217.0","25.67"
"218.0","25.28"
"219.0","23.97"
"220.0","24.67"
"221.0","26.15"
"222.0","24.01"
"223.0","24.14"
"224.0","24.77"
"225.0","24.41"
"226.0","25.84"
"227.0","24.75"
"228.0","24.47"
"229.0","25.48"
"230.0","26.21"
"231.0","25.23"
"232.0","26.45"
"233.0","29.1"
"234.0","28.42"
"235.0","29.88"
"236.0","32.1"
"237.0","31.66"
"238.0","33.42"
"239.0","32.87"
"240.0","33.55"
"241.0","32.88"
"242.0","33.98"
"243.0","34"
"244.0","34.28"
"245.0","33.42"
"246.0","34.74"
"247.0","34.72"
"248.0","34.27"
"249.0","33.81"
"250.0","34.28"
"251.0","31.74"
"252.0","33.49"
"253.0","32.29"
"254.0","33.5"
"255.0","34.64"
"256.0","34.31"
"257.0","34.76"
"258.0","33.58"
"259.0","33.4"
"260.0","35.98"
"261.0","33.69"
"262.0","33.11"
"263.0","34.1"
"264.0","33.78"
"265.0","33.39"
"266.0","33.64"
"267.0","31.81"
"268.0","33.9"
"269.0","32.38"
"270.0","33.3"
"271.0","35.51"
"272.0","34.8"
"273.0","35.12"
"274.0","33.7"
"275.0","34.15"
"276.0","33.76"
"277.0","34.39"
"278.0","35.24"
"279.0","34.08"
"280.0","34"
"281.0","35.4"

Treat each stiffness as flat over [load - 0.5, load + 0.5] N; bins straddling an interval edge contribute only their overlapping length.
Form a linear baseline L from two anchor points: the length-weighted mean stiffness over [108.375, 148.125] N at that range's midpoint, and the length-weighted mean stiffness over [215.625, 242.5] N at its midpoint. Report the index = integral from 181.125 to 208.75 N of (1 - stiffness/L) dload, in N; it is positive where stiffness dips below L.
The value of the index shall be -4.7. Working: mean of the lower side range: 32.4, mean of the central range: 34.1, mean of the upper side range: 27.5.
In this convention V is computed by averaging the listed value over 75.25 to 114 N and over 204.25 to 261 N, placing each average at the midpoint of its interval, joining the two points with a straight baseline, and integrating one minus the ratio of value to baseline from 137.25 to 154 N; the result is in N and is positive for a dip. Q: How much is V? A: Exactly 4.29 N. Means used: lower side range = 34.9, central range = 24.6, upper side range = 29.7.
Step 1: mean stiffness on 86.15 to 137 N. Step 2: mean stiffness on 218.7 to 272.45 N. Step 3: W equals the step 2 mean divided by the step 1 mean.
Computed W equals 0.9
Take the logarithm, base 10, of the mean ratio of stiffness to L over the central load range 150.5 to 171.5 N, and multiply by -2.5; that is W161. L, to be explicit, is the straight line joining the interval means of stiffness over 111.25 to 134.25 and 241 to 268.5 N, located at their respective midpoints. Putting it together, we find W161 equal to 0.47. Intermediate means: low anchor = 34.7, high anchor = 33.8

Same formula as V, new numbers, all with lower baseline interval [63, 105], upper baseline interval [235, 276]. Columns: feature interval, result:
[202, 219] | 2.99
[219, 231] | 3.15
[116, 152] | 4.18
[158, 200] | 4.17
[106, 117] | -0.45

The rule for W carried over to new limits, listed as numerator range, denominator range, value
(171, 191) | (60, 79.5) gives 0.97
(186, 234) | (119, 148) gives 0.95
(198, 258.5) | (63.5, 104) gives 0.86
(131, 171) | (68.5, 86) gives 0.72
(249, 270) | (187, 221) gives 1.09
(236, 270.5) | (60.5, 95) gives 0.97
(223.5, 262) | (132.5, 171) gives 1.28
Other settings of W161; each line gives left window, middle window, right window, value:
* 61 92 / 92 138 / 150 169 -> -0.218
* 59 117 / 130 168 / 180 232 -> 0.290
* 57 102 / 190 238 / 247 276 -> 0.169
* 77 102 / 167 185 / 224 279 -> 0.068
